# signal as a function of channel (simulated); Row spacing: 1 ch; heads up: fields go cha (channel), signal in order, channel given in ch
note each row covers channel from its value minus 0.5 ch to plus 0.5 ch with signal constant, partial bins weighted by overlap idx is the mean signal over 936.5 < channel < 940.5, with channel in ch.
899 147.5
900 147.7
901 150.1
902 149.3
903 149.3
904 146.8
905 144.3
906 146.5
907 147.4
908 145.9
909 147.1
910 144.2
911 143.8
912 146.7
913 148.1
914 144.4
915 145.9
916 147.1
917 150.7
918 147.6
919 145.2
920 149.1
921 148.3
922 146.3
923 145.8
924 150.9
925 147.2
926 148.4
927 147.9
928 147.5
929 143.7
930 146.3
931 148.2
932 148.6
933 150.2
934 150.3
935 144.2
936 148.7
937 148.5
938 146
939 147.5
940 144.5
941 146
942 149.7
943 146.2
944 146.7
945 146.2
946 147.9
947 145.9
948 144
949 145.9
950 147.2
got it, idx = 147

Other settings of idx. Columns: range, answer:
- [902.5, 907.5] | 147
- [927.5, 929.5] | 146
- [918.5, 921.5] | 148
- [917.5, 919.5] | 146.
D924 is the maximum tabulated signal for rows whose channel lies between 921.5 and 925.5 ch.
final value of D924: 150.9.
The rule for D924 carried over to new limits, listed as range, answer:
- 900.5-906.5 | 150.1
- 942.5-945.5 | 146.7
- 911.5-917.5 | 150.7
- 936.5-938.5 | 148.5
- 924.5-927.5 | 148.4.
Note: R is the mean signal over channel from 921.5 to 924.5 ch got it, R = 148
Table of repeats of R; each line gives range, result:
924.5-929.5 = 147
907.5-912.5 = 146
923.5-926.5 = 149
